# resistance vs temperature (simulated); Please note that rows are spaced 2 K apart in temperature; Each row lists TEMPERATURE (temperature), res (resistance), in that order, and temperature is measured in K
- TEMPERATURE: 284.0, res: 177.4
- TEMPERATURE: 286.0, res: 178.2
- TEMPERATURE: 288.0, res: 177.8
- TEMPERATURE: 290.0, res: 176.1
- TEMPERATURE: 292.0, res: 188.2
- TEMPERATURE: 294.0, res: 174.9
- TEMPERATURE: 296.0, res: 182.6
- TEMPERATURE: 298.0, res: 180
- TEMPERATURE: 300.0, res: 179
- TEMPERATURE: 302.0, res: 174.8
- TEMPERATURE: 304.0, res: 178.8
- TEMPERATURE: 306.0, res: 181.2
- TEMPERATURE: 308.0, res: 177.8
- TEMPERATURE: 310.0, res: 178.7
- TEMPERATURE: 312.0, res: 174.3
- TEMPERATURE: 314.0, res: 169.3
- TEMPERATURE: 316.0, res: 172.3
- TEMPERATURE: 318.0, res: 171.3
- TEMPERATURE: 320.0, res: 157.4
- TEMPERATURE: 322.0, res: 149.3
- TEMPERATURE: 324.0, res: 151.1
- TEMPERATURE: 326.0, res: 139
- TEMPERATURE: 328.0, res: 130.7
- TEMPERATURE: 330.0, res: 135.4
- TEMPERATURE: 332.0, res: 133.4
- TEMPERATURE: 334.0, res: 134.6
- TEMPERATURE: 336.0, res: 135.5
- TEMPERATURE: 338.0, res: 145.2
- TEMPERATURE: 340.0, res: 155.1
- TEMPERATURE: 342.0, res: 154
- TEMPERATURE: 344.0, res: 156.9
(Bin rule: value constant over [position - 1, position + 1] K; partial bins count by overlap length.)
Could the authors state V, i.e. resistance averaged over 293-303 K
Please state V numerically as 178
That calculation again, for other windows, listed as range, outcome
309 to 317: 174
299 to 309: 178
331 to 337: 134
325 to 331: 135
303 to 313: 178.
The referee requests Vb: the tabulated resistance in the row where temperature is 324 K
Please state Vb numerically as 151.1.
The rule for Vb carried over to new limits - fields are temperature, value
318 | 171.3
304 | 178.8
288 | 177.8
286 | 178.2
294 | 174.9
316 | 172.3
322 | 149.3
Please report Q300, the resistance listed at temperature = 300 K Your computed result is 179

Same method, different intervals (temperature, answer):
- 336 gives 135.5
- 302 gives 174.8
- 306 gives 181.2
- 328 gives 130.7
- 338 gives 145.2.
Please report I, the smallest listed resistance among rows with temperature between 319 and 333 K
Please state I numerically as 130.7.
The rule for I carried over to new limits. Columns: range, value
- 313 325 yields 149.3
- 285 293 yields 176.1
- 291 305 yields 174.8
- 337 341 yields 145.2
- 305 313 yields 174.3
